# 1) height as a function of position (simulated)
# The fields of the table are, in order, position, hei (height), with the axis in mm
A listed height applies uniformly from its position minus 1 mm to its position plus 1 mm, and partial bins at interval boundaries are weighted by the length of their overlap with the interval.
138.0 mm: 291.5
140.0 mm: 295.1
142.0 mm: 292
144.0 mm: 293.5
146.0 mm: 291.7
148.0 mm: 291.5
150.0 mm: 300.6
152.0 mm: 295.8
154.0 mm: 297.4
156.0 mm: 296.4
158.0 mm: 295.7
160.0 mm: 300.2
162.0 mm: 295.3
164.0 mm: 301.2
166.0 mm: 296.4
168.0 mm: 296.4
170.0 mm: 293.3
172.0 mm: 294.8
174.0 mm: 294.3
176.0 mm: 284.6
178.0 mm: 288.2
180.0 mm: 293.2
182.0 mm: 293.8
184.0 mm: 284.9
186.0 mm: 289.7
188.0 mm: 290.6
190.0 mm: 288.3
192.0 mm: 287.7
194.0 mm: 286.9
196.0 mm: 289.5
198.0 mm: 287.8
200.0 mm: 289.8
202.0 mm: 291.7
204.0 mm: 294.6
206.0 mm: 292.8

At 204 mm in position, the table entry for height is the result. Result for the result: 294.6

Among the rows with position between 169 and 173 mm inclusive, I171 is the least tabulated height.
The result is 293.3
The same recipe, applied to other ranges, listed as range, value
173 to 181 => 284.6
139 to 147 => 291.7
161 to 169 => 295.3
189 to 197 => 286.9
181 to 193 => 284.9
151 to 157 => 295.8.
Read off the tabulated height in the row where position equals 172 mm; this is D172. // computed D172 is 294.8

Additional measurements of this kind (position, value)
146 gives 291.7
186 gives 289.7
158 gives 295.7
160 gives 300.2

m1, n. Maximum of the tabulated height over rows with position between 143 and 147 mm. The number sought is 293.5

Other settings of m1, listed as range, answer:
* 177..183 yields 293.8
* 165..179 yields 296.4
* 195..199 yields 289.5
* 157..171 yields 301.2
